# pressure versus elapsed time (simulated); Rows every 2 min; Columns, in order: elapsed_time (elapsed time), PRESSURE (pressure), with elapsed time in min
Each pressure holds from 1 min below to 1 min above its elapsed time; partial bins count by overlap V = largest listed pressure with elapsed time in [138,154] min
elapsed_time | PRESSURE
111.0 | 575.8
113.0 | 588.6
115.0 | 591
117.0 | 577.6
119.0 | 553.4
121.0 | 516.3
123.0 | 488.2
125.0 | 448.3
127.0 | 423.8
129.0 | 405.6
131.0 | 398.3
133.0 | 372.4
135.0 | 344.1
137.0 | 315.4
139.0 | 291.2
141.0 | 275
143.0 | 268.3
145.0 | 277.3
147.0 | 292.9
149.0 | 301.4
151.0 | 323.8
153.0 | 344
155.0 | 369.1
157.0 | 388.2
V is 344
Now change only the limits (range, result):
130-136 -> 398.3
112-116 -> 591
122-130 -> 488.2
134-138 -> 344.1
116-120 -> 577.6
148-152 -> 323.8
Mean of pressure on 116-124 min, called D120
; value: 534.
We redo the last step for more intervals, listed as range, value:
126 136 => 389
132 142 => 320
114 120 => 574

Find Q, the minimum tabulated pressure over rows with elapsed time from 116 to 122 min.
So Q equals 516.3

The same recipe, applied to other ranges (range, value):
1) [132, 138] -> 315.4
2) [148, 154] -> 301.4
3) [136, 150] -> 268.3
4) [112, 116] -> 588.6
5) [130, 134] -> 372.4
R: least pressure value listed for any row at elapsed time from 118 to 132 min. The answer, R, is 398.3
